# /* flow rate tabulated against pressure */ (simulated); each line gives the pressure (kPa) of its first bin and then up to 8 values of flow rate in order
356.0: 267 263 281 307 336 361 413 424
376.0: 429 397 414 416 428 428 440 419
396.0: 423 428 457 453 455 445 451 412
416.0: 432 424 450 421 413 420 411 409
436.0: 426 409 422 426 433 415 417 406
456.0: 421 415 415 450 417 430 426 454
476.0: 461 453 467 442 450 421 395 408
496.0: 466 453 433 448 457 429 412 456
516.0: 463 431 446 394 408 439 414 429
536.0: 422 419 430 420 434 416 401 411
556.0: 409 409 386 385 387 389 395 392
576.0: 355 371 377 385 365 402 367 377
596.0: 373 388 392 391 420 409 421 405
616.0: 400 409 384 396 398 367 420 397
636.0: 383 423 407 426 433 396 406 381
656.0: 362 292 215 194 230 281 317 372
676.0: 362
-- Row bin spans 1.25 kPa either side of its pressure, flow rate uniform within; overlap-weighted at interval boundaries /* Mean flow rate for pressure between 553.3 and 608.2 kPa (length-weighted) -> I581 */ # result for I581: 387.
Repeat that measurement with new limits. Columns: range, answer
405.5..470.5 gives 424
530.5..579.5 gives 404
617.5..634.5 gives 396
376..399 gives 422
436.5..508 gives 432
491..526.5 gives 435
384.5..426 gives 435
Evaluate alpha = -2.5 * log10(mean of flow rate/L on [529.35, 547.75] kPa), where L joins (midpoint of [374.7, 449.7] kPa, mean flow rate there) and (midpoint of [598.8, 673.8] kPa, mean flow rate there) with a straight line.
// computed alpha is -0.08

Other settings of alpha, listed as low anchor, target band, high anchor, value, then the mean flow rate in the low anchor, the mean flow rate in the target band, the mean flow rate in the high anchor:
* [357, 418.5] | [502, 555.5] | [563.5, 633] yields -0.086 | 404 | 427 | 390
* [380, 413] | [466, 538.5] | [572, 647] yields -0.053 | 435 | 435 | 394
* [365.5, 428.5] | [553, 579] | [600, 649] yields 0.052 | 424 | 390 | 404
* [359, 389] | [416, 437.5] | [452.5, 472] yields -0.042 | 382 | 422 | 423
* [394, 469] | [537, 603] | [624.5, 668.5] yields -0.030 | 427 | 394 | 359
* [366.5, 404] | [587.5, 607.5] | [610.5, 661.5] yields 0.013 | 420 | 389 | 389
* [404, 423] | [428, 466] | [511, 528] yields 0.042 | 438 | 420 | 432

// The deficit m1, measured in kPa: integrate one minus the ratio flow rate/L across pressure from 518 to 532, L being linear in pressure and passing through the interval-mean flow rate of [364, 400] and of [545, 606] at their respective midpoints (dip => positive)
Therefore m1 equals -0.9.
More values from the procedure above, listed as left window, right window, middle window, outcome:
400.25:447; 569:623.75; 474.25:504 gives -1.9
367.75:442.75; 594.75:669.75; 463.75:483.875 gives -1.7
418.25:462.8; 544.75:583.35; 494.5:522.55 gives -2.6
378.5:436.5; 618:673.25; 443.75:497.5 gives -2.8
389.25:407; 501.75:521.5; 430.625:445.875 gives 0.7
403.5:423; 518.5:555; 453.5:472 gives 0.3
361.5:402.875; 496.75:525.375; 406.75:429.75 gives -0.9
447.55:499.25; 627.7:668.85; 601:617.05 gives -1.5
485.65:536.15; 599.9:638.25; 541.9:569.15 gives 0.9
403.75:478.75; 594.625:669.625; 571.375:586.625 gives 0.5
